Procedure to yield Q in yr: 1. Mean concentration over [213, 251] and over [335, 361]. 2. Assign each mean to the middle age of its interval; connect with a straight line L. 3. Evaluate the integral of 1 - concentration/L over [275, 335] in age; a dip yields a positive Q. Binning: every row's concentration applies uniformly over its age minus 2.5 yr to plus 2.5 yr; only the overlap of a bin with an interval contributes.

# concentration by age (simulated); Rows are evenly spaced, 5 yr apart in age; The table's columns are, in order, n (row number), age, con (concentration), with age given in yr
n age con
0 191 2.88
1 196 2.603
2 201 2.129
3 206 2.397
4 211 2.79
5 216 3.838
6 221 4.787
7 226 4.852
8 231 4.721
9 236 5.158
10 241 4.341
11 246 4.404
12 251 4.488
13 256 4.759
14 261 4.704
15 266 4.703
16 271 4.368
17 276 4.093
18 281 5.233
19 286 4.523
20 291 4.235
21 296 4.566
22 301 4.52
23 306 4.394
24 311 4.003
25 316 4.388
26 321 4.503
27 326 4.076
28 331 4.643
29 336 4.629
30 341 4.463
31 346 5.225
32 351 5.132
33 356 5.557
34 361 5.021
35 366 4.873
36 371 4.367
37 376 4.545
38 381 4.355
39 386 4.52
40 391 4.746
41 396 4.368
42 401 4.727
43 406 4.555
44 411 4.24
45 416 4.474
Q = 5.00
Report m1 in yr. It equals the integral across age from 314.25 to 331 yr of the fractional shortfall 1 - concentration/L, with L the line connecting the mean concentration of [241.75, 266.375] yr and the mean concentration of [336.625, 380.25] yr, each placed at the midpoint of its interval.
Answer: 1.4 yr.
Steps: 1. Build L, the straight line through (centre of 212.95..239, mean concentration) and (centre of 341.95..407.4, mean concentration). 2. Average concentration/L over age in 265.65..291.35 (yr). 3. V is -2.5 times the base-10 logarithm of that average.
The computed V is 0.03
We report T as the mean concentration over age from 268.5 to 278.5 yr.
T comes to 4.23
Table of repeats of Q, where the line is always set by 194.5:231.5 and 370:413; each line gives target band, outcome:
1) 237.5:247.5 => -2.21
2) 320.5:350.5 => -3.25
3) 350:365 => -3.17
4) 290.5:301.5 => -1.43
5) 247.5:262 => -3.57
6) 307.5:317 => -0.33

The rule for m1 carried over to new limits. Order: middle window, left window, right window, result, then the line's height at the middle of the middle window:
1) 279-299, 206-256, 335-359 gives 0.2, 4.66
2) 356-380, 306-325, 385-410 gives -1.6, 4.47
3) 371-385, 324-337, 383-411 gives 0.2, 4.52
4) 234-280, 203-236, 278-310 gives -3.5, 4.26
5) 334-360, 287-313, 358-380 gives -2.4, 4.59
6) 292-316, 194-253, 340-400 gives 0.0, 4.37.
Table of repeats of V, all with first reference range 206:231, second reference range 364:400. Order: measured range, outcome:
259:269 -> -0.138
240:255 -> -0.098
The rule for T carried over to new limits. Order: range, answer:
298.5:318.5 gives 4.33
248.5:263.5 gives 4.65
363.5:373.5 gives 4.62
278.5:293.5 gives 4.66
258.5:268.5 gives 4.7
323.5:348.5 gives 4.61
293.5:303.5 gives 4.54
